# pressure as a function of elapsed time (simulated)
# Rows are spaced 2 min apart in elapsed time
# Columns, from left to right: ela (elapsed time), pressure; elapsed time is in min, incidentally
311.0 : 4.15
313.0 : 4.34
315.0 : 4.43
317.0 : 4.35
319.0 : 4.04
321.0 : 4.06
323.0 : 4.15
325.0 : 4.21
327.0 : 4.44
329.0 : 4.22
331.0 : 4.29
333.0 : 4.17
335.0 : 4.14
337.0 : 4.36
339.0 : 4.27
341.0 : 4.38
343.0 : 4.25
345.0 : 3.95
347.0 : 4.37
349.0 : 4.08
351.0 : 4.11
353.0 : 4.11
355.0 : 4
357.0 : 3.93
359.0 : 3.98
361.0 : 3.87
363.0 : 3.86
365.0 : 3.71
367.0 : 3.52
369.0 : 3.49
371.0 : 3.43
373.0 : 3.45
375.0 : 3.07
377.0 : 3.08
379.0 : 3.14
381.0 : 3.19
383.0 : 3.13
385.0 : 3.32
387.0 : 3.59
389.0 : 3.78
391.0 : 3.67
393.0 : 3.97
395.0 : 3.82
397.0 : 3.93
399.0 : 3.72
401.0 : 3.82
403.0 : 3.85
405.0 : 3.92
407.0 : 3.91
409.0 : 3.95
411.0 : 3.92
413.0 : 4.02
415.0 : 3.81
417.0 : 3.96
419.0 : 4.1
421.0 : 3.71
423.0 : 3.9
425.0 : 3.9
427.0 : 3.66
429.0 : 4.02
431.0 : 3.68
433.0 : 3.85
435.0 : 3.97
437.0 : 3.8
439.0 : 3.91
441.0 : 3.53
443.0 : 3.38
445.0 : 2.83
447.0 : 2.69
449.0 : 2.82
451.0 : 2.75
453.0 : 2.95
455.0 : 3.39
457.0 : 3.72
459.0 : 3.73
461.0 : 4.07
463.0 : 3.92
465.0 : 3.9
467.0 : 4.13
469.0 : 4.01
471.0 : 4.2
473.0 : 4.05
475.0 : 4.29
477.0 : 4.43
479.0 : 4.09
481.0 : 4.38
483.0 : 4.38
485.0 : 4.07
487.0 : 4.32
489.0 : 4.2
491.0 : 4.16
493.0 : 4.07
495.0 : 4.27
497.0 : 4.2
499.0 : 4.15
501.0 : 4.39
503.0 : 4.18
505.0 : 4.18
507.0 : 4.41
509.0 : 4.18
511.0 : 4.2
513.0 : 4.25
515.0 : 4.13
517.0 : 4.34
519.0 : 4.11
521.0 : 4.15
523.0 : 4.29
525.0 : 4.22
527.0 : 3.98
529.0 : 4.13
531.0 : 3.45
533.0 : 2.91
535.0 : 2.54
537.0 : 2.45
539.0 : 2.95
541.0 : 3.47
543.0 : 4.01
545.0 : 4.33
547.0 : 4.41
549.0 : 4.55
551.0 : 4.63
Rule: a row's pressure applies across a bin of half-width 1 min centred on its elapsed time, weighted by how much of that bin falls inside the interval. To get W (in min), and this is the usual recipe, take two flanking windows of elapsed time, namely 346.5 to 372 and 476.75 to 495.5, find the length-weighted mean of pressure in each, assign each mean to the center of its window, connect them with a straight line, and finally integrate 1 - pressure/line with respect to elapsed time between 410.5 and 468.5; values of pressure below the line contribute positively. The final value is 6.2 min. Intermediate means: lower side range 3.87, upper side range 4.23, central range 3.66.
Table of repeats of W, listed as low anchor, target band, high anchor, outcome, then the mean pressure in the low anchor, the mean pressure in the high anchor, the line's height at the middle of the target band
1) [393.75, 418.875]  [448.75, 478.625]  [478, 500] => 2.38 min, 3.89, 4.21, 4.11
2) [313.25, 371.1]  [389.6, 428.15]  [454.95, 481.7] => 1.83 min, 4.09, 4.04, 4.06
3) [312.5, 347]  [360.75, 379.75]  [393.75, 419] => 2.85 min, 4.24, 3.9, 4.06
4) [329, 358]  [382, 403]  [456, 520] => 2.45 min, 4.17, 4.16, 4.17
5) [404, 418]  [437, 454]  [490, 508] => 3.76 min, 3.93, 4.22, 4.04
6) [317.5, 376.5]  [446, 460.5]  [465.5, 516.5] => 3.40 min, 3.99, 4.21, 4.15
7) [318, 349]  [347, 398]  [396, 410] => 4.57 min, 4.22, 3.87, 4.02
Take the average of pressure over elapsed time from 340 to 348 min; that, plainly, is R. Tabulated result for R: 4.24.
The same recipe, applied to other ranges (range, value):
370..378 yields 3.26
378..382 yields 3.17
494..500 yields 4.21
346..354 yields 4.17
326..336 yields 4.25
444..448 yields 2.76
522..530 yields 4.15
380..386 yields 3.21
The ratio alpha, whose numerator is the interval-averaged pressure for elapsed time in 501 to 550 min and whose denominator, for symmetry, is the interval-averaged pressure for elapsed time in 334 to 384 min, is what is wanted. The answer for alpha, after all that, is 1.03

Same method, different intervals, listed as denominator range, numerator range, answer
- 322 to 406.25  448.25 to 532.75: 1.04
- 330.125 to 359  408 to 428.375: 0.94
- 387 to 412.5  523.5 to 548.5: 0.94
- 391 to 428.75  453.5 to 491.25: 1.05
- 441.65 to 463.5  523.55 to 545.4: 1.06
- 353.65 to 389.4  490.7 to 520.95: 1.19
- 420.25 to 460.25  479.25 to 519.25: 1.20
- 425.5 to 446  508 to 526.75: 1.14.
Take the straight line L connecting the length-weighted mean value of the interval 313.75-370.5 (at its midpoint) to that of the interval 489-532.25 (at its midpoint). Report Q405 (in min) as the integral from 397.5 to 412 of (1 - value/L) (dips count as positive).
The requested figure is 0.9 min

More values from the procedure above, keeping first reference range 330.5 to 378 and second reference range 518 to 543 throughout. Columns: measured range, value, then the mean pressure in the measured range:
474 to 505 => -5.0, 4.24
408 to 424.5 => -0.6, 3.92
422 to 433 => -0.2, 3.83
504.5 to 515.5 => -1.9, 4.23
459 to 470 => -0.8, 3.98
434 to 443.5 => 0.0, 3.74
